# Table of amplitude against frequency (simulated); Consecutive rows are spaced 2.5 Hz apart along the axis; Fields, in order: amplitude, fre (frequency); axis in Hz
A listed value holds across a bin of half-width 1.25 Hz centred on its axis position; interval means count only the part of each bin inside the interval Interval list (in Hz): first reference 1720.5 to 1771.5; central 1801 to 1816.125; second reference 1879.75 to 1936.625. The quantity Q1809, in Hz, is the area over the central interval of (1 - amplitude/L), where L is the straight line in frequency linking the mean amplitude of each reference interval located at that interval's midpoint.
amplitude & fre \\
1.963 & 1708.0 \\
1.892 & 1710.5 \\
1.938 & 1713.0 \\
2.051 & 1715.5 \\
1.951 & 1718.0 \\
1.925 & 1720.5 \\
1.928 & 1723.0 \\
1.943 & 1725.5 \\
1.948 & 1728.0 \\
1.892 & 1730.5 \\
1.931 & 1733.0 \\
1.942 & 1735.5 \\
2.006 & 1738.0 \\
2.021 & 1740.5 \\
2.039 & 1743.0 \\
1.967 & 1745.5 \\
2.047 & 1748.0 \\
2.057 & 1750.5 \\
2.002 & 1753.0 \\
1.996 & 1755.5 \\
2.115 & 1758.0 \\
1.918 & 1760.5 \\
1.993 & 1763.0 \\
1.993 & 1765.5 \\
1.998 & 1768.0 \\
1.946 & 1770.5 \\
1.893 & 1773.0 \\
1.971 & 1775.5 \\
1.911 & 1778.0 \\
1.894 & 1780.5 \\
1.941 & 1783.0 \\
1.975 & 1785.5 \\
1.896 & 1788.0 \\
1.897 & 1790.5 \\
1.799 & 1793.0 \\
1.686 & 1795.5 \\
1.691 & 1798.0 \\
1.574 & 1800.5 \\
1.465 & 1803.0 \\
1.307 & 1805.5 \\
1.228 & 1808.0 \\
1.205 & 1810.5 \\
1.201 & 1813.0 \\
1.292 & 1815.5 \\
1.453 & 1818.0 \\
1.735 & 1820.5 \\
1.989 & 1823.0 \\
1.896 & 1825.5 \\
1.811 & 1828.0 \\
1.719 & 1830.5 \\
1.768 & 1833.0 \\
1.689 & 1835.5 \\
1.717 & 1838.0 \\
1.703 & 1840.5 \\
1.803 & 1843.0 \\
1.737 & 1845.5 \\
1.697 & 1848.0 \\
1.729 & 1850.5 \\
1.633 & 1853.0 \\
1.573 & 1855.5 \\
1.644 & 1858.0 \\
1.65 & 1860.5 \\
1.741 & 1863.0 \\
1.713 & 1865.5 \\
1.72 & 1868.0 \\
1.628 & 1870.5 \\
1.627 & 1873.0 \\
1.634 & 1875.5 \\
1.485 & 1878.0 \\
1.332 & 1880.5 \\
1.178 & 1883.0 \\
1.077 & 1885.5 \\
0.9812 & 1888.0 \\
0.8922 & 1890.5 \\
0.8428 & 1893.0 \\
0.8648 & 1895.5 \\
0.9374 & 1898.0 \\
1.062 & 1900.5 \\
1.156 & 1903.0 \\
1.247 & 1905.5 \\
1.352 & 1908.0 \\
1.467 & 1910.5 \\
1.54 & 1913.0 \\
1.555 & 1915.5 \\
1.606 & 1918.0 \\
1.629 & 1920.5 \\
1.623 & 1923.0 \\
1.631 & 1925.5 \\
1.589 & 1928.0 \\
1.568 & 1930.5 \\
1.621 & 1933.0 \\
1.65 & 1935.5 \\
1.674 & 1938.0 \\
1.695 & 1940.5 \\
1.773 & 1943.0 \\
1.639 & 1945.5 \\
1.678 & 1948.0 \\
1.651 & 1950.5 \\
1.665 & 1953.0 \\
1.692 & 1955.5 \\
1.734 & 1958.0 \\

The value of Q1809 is 3.8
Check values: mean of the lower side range 1.98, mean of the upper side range 1.32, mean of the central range 1.3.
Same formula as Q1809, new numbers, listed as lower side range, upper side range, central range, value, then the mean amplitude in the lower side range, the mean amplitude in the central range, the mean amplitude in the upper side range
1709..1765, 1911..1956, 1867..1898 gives 8.5 Hz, 1.98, 1.25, 1.63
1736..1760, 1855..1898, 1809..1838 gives 0.3 Hz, 2.02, 1.62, 1.37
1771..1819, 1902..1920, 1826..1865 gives -3.9 Hz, 1.65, 1.71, 1.43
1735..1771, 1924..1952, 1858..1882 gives 2.3 Hz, 2.01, 1.61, 1.65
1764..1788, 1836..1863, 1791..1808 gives 2.7 Hz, 1.94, 1.57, 1.69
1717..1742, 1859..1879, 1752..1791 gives -2.1 Hz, 1.95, 1.96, 1.65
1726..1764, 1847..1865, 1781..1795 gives -0.2 Hz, 1.99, 1.89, 1.67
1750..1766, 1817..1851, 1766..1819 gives 6.0 Hz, 2.01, 1.68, 1.75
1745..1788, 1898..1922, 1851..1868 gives -0.8 Hz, 1.98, 1.67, 1.38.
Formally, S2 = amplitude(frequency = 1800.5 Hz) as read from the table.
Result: 1.574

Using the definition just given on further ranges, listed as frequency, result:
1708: 1.963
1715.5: 2.051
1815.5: 1.292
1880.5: 1.332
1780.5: 1.894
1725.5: 1.943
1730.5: 1.892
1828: 1.811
